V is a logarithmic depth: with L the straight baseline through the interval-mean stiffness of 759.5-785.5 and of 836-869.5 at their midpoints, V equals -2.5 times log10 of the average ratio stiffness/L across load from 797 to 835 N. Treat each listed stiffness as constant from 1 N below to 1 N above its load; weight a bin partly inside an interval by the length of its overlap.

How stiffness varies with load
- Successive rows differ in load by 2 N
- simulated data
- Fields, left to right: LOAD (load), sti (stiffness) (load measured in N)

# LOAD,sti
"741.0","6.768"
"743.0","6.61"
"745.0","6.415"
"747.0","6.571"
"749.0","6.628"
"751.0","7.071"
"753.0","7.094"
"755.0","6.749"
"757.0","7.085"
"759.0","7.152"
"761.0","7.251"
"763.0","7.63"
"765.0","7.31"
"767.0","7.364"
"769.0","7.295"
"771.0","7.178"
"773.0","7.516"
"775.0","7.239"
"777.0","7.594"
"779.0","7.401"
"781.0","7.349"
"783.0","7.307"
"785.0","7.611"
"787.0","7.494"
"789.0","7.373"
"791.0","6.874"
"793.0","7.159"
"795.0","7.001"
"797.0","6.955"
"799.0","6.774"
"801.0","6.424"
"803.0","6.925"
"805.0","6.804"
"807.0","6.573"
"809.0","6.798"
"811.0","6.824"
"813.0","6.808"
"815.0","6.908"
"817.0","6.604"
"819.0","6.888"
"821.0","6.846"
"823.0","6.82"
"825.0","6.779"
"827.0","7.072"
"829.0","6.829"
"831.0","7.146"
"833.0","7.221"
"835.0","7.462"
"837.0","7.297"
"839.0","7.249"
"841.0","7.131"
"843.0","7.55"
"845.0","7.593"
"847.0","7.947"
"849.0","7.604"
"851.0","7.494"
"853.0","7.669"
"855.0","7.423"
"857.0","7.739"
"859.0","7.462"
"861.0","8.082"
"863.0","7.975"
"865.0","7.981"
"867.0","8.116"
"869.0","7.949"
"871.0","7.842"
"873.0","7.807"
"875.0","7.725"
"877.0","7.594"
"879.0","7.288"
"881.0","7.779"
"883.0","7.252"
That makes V 0.10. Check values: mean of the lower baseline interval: 7.38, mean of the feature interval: 6.86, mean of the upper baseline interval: 7.66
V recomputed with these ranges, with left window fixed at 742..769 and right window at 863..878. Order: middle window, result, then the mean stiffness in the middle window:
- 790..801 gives 0.06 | 6.9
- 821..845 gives 0.06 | 7.15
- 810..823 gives 0.10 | 6.81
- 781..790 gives -0.03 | 7.44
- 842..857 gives 0.01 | 7.62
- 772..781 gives -0.04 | 7.43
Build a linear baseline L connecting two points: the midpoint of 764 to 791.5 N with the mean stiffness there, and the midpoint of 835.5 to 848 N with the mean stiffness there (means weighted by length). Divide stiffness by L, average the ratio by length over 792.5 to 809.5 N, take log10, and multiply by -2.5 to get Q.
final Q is 0.089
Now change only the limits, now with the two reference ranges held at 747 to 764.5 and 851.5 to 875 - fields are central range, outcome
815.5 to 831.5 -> 0.10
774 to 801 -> 0.01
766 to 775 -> -0.02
